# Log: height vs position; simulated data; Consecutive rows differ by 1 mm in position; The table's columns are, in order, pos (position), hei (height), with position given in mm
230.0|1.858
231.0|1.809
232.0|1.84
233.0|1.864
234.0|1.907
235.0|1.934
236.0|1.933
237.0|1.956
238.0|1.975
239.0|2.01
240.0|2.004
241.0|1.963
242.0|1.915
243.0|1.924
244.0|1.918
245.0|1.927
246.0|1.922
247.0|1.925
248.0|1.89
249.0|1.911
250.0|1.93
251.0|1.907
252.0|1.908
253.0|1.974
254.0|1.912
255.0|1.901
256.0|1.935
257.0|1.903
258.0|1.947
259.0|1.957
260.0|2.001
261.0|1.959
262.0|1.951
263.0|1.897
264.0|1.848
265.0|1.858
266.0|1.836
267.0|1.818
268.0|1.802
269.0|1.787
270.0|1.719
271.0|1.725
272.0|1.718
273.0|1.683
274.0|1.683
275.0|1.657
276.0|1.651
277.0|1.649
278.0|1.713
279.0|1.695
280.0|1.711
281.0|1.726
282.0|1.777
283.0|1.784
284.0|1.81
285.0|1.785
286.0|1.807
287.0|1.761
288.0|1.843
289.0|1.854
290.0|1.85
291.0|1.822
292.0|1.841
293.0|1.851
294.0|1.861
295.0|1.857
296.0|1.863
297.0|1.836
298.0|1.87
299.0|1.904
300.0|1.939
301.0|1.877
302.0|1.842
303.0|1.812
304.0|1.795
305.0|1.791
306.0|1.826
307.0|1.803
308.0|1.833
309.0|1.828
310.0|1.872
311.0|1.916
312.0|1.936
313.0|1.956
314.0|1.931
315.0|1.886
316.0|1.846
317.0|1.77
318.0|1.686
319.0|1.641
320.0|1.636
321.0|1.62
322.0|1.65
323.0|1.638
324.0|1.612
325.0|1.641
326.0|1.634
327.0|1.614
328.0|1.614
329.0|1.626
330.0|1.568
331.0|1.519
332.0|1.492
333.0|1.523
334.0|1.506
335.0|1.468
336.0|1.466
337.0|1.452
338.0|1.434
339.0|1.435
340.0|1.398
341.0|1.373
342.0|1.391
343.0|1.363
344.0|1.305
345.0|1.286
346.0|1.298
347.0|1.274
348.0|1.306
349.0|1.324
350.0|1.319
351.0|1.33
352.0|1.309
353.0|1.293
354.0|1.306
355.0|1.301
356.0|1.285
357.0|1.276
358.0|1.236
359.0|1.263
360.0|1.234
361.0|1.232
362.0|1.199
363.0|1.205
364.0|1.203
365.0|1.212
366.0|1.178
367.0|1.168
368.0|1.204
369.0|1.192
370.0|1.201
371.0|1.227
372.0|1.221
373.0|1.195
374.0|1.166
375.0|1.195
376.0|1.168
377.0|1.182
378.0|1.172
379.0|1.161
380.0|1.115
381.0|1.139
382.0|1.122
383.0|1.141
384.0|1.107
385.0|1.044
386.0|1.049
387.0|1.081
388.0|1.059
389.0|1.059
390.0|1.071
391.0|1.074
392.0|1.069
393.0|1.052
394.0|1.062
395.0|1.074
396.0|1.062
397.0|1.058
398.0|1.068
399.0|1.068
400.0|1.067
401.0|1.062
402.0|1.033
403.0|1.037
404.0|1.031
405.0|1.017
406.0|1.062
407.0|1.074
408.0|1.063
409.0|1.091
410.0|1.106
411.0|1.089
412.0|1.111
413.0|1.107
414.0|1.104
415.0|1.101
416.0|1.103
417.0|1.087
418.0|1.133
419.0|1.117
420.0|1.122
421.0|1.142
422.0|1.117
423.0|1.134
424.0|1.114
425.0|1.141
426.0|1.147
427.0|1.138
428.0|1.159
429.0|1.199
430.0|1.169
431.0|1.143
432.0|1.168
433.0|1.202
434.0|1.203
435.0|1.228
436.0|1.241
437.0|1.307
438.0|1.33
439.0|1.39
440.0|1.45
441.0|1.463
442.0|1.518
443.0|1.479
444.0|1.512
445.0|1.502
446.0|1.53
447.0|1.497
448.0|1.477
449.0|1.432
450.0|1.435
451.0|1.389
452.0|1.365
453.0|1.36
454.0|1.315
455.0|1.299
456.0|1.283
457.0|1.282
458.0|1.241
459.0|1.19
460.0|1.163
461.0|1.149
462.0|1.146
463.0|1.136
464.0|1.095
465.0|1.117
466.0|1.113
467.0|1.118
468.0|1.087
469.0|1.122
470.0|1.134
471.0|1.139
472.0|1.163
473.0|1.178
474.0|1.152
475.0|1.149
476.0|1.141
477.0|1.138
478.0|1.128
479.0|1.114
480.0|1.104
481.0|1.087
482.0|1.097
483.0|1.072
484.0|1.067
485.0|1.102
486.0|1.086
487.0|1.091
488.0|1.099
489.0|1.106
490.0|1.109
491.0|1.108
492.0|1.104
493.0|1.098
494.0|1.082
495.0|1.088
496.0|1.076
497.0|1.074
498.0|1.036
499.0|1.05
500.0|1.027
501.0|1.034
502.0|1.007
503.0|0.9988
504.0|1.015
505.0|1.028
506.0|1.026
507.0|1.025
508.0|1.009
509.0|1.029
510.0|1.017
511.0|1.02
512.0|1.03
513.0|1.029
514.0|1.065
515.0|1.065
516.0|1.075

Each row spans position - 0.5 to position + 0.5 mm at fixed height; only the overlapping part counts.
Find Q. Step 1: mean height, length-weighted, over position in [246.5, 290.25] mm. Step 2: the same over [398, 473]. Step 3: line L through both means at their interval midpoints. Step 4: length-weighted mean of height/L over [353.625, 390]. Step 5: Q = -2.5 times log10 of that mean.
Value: 0.22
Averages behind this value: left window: 1.83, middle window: 1.18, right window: 1.2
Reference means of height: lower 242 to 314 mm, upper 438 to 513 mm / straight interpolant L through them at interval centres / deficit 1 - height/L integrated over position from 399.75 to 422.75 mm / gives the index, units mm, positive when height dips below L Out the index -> 5.1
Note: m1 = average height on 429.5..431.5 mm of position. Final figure 1.16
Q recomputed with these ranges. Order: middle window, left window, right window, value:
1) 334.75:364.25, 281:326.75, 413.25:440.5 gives 0.19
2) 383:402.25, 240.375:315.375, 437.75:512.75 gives 0.34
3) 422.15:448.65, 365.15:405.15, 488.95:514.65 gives -0.20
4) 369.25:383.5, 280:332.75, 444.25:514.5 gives 0.28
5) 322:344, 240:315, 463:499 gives 0.09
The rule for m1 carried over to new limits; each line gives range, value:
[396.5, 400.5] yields 1.07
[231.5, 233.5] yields 1.85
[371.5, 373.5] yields 1.21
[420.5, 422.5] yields 1.13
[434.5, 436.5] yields 1.23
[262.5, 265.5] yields 1.87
